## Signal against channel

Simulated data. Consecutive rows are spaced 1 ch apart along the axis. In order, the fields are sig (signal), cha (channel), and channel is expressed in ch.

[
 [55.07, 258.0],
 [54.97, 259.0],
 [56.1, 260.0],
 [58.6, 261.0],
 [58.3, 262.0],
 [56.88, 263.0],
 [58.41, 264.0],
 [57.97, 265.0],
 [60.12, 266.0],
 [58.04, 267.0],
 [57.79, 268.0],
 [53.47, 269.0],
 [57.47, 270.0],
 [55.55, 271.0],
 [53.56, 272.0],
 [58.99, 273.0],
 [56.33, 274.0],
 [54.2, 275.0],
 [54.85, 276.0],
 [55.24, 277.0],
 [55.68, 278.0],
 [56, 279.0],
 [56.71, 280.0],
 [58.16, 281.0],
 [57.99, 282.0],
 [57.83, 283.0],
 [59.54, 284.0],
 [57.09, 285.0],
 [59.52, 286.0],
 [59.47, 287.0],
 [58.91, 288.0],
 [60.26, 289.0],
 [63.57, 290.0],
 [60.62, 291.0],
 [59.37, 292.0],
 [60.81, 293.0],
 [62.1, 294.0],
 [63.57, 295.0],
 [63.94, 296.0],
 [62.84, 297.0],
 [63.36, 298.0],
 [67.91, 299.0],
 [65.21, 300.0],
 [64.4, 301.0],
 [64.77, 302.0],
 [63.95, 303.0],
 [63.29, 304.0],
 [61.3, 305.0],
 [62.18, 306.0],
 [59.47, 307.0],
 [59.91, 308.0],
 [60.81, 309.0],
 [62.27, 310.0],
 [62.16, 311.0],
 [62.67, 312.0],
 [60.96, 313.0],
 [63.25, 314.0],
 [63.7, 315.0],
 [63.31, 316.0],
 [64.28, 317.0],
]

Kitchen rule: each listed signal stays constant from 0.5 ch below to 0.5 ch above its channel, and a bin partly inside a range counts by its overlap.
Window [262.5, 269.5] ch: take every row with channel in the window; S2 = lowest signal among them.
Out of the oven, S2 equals 53.47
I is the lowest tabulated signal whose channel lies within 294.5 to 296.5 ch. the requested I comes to 63.57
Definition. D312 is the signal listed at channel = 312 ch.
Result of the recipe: 62.67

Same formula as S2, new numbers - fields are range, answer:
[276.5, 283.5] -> 55.24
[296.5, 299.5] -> 62.84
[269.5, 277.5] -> 53.56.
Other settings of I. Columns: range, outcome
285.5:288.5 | 58.91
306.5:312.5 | 59.47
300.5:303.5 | 63.95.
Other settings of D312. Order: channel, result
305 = 61.3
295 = 63.57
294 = 62.1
